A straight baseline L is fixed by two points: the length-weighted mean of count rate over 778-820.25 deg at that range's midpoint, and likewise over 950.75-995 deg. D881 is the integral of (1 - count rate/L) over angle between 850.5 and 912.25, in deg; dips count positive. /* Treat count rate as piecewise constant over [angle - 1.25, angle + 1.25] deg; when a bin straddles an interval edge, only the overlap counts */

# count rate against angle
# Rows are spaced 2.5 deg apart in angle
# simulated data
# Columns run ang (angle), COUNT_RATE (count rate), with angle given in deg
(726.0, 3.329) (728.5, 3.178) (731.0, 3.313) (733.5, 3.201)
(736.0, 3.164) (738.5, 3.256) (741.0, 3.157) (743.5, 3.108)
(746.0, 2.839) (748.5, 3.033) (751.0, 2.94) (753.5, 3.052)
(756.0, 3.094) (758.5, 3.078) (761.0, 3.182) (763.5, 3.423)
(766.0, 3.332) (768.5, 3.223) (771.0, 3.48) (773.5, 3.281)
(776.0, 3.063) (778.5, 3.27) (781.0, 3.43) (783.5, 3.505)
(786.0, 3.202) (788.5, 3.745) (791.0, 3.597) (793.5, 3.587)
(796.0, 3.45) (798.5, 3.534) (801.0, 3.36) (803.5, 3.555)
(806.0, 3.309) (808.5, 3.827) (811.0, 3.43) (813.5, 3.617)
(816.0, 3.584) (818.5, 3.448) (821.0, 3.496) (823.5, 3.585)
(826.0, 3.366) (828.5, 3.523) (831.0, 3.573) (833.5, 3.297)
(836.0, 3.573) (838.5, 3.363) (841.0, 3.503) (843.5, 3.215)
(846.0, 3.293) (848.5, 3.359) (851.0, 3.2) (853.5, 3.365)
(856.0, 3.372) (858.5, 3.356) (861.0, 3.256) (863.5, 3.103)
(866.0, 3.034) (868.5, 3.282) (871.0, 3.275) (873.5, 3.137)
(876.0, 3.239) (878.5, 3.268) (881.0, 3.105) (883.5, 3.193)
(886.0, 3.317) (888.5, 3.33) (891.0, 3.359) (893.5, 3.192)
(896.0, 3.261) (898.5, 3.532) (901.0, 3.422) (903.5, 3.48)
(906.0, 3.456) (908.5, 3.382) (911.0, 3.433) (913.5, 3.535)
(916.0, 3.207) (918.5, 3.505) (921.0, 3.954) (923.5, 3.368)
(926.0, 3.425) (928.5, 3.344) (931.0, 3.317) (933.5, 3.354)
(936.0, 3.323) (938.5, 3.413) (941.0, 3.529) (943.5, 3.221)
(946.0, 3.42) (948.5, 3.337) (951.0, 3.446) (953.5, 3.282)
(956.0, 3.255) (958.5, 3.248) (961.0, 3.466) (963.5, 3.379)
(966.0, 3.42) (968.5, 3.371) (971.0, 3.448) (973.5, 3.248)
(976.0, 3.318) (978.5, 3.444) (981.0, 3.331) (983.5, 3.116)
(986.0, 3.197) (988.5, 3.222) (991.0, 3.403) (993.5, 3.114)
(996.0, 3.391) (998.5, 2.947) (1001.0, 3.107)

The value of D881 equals 2.1 deg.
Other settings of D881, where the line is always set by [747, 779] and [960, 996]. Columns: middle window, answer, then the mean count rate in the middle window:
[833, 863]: -1.0 deg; 3.34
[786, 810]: -2.4 deg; 3.53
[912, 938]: -1.1 deg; 3.43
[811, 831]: -1.8 deg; 3.52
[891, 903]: -0.3 deg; 3.36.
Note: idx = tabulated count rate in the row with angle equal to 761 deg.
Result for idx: 3.182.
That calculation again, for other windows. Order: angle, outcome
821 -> 3.496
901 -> 3.422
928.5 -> 3.344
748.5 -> 3.033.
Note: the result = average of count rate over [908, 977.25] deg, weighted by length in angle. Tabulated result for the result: 3.39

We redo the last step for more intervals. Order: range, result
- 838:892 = 3.27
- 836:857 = 3.35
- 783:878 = 3.41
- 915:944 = 3.42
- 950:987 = 3.33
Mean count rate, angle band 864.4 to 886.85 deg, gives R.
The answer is 3.2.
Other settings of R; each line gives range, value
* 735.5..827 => 3.34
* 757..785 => 3.29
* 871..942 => 3.37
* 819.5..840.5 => 3.47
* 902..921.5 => 3.48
